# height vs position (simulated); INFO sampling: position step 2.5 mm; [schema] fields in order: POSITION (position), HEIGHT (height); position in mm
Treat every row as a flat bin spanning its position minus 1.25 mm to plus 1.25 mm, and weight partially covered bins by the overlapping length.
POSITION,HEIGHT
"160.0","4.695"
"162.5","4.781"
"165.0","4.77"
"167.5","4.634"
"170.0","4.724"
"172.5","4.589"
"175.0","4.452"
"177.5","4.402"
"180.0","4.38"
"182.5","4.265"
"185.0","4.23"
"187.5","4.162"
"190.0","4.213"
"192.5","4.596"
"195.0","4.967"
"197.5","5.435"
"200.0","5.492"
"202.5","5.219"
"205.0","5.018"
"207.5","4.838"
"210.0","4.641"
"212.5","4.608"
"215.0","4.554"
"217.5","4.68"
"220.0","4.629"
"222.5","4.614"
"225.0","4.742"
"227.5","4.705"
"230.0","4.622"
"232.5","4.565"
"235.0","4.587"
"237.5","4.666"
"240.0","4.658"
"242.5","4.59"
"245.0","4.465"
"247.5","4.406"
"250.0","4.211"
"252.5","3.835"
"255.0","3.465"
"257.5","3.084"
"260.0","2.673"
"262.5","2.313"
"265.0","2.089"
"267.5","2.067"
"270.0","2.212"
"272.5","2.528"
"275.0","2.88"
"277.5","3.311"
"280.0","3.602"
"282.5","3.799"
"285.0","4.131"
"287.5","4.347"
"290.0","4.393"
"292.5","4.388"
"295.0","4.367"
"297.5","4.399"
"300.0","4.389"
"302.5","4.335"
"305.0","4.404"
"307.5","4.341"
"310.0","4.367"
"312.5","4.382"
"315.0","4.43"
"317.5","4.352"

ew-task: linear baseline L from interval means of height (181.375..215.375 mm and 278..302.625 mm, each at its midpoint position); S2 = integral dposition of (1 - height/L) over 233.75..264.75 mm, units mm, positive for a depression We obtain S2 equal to 4.1 mm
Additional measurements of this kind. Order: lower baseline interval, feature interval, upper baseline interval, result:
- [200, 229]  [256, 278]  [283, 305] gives 9.4 mm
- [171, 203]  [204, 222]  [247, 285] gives -2.5 mm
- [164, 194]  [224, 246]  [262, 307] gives -3.5 mm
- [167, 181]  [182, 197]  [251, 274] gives -0.9 mm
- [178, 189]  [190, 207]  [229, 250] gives -2.7 mm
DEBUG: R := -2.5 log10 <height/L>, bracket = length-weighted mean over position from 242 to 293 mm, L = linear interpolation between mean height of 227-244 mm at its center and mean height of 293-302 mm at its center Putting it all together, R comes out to 0.29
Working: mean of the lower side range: 4.62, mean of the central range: 3.44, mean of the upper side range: 4.38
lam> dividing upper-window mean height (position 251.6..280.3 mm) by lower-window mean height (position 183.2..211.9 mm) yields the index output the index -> 0.59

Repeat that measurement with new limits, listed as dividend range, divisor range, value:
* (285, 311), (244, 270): 1.36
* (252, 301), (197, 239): 0.71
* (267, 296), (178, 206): 0.75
